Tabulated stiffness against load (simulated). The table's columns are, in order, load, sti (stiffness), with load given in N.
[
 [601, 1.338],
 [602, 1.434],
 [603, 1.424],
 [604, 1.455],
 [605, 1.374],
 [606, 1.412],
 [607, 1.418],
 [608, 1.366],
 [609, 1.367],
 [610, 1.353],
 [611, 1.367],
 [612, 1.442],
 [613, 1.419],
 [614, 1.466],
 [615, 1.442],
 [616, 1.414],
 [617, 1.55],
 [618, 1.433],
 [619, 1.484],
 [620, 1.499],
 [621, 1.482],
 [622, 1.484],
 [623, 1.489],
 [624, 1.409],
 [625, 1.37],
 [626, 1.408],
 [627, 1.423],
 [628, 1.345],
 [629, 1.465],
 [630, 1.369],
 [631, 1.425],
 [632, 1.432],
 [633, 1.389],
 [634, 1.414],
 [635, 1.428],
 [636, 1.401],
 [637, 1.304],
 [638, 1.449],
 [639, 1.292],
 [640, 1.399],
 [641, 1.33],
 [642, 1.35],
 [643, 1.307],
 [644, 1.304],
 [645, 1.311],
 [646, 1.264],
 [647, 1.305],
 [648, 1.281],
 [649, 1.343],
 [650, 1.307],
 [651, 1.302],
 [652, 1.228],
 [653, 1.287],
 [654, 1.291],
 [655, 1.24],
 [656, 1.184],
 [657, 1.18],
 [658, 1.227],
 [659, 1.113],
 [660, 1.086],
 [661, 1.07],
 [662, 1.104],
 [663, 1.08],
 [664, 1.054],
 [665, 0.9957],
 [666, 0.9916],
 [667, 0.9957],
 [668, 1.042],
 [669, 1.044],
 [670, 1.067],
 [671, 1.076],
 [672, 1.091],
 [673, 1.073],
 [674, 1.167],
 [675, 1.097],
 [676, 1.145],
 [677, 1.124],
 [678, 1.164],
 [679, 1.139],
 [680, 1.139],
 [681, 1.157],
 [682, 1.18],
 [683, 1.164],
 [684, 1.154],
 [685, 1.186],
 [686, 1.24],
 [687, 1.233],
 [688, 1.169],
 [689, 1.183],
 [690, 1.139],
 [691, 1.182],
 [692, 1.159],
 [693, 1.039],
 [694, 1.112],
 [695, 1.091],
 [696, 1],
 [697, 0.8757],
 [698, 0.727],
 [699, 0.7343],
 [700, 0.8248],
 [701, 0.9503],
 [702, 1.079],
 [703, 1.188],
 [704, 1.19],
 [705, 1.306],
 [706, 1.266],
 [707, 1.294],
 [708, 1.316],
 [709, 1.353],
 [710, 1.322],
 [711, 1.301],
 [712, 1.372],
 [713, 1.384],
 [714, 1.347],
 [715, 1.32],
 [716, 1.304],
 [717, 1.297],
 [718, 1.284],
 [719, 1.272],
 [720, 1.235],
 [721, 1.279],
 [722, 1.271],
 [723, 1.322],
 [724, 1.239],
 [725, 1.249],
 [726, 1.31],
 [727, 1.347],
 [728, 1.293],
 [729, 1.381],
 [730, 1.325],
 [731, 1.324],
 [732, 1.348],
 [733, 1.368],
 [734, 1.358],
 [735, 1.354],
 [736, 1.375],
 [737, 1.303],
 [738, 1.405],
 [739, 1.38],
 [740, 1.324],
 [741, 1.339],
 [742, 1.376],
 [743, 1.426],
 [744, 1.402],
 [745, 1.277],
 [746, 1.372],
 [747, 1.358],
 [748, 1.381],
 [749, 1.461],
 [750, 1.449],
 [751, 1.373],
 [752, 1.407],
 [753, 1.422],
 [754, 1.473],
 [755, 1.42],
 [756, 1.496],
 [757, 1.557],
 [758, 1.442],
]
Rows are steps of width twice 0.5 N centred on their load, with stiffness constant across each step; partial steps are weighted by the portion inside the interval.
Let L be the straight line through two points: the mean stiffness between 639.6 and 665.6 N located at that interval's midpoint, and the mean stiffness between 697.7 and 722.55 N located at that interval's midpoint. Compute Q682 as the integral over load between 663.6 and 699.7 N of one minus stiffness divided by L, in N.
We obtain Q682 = 4.0 N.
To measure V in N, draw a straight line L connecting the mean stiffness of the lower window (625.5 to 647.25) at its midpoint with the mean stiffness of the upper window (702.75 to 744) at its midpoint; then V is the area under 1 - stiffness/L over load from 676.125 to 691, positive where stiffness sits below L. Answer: 1.9 N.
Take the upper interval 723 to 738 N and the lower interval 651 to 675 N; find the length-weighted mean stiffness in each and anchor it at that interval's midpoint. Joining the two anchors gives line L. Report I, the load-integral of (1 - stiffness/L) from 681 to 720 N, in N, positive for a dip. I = 2.0 N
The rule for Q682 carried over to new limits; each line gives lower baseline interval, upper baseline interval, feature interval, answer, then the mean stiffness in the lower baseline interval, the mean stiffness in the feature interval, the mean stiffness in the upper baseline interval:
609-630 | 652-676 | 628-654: -1.4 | 1.43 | 1.35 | 1.11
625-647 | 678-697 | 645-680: 2.8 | 1.37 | 1.15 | 1.14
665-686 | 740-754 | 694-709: 1.8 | 1.11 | 1.07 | 1.39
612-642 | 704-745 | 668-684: 2.9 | 1.42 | 1.12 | 1.32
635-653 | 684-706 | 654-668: 1.6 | 1.32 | 1.11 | 1.08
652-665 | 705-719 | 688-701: 2.6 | 1.16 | 1.01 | 1.32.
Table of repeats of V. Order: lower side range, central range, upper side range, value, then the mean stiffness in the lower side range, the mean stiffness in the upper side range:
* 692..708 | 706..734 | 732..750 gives -2.5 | 1.06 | 1.37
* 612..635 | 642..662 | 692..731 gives 1.8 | 1.44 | 1.21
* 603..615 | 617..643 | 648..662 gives -1.8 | 1.41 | 1.22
